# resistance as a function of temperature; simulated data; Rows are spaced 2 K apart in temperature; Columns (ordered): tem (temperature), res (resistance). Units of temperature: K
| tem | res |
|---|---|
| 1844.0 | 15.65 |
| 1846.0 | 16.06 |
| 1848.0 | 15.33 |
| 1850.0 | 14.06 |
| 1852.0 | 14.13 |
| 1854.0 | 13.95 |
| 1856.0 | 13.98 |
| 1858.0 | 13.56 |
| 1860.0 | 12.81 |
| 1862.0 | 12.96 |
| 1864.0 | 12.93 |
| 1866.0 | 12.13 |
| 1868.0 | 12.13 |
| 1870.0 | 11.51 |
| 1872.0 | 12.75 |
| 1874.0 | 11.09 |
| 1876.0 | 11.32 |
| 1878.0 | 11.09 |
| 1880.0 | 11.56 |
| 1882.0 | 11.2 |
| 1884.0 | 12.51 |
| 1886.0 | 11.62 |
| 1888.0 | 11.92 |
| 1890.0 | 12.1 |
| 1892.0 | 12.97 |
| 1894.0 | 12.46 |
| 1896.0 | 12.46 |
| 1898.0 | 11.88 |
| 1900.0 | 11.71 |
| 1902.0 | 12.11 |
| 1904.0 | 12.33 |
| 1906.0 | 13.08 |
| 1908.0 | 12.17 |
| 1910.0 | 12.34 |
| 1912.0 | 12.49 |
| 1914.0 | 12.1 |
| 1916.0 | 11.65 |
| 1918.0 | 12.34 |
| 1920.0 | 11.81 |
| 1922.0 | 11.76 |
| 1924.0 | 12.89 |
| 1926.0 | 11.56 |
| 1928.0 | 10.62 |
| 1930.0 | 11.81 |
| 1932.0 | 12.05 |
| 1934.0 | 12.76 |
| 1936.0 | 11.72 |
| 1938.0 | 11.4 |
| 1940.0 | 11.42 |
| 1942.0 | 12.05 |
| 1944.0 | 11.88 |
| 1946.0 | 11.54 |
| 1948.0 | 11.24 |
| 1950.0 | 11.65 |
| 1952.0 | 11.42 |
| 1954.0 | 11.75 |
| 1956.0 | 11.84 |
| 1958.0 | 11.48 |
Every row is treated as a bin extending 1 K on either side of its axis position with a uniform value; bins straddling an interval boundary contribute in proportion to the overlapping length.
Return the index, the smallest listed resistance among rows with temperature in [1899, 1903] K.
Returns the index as 11.71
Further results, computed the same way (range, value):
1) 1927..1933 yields 10.62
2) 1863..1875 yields 11.09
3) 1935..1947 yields 11.4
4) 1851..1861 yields 12.81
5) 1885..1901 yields 11.62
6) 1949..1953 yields 11.42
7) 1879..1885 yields 11.2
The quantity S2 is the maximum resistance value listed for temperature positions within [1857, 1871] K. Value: 13.56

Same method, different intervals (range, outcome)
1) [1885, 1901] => 12.97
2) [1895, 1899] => 12.46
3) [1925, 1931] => 11.81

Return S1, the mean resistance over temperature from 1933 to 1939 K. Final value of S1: 12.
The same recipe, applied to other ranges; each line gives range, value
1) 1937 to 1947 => 11.7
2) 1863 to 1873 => 12.3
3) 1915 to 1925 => 12.1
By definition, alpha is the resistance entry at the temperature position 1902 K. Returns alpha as 12.11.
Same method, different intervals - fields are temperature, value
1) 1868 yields 12.13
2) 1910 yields 12.34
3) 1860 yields 12.81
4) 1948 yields 11.24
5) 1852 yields 14.13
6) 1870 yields 11.51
